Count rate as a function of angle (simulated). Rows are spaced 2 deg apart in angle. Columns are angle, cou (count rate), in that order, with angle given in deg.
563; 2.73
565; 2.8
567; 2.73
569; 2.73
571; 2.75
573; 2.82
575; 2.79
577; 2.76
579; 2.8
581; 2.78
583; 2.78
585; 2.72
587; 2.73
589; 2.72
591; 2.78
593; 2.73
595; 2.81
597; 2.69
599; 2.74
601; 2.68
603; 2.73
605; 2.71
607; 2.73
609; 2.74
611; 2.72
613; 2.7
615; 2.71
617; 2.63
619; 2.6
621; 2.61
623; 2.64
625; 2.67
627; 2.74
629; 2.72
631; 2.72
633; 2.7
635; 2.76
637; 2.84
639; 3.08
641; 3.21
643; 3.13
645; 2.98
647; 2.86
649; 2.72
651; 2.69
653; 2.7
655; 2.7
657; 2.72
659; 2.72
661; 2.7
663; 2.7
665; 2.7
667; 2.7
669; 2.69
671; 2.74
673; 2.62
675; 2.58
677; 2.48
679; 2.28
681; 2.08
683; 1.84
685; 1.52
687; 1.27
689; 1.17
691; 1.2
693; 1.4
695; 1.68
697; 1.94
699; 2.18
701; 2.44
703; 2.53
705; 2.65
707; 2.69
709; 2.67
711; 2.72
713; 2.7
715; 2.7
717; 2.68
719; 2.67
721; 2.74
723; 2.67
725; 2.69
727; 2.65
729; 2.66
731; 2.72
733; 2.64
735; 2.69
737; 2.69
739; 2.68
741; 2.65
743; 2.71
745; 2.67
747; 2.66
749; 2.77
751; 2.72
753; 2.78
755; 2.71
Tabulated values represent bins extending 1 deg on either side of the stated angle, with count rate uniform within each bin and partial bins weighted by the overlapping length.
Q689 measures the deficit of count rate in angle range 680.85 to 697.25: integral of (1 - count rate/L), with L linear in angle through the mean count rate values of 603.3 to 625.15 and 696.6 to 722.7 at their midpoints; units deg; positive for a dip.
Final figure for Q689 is 6.8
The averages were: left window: 2.68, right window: 2.58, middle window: 1.52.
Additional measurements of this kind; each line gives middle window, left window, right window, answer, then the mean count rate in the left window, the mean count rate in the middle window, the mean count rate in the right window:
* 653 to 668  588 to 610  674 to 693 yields -4.75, 2.73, 2.71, 1.8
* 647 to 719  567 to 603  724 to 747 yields 8.92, 2.75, 2.37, 2.68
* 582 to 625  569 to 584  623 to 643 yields 1.47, 2.78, 2.71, 2.83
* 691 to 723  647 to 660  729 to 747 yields 3.54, 2.72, 2.4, 2.68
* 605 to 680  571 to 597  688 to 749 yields -2.77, 2.76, 2.73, 2.46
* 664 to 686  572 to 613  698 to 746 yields 2.45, 2.75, 2.38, 2.65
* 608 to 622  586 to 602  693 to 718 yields 0.02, 2.74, 2.67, 2.42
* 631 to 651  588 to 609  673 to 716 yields -3.47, 2.73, 2.9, 2.14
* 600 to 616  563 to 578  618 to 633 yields -0.07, 2.77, 2.71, 2.67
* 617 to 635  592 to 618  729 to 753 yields 0.24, 2.72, 2.68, 2.69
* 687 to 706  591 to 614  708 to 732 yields 5.78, 2.73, 1.88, 2.69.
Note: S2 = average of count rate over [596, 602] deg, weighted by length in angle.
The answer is 2.7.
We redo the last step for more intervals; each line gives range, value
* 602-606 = 2.72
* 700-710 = 2.6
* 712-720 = 2.69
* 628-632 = 2.72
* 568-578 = 2.77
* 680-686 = 1.81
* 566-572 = 2.74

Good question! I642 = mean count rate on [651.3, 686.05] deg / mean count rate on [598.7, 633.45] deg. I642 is 0.93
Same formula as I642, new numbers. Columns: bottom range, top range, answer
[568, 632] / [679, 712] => 0.74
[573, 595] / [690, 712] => 0.79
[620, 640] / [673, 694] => 0.66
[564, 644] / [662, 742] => 0.87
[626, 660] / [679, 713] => 0.72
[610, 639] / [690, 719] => 0.85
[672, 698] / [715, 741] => 1.45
